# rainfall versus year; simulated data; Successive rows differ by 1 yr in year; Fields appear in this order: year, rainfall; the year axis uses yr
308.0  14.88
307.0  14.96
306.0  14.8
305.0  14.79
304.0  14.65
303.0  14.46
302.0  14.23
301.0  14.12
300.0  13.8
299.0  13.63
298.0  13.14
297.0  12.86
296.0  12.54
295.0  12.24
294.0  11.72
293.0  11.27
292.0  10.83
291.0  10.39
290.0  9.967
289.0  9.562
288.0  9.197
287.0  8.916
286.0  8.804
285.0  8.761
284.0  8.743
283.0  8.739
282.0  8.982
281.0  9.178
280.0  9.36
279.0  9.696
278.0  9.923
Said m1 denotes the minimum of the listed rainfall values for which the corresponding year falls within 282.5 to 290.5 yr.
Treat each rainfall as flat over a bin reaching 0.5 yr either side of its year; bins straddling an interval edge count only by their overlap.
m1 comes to 8.739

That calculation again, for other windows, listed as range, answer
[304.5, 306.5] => 14.79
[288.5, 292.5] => 9.562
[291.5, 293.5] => 10.83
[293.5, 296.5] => 11.72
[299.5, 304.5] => 13.8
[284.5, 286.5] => 8.761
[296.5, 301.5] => 12.86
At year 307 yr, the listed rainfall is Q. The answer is 14.96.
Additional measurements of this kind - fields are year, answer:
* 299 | 13.63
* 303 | 14.46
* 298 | 13.14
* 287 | 8.916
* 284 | 8.743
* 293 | 11.27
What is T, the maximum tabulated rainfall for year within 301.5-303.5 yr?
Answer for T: 14.46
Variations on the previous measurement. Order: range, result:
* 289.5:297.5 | 12.86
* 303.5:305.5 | 14.79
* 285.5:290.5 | 9.967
